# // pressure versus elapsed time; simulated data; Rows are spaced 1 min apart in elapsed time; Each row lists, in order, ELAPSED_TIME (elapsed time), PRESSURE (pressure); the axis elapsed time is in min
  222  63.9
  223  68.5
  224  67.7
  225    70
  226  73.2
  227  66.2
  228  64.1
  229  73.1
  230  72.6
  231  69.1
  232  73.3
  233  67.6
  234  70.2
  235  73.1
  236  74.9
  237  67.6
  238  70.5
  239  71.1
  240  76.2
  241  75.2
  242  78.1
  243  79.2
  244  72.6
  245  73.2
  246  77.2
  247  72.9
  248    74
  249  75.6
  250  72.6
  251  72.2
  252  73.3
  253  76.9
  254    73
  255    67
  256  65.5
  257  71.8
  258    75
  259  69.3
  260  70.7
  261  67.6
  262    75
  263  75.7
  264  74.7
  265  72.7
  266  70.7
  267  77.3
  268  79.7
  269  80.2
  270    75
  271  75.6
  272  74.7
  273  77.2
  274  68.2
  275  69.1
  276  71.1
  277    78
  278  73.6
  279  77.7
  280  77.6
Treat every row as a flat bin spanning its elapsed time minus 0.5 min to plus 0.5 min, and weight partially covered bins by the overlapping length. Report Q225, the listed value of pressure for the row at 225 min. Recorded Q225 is 70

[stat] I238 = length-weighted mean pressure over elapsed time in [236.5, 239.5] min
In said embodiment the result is 69.7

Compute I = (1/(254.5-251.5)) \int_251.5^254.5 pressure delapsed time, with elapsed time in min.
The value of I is 74.4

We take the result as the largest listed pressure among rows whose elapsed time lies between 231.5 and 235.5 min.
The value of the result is 73.3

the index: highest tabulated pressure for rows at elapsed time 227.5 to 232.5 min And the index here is 73.3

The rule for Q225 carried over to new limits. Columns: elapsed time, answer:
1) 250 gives 72.6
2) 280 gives 77.6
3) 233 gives 67.6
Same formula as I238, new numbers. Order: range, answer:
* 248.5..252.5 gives 73.4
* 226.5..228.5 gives 65.2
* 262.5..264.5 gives 75.2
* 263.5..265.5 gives 73.7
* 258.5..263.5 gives 71.7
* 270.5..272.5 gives 75.2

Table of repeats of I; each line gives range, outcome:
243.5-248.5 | 74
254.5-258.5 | 69.8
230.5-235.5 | 70.7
